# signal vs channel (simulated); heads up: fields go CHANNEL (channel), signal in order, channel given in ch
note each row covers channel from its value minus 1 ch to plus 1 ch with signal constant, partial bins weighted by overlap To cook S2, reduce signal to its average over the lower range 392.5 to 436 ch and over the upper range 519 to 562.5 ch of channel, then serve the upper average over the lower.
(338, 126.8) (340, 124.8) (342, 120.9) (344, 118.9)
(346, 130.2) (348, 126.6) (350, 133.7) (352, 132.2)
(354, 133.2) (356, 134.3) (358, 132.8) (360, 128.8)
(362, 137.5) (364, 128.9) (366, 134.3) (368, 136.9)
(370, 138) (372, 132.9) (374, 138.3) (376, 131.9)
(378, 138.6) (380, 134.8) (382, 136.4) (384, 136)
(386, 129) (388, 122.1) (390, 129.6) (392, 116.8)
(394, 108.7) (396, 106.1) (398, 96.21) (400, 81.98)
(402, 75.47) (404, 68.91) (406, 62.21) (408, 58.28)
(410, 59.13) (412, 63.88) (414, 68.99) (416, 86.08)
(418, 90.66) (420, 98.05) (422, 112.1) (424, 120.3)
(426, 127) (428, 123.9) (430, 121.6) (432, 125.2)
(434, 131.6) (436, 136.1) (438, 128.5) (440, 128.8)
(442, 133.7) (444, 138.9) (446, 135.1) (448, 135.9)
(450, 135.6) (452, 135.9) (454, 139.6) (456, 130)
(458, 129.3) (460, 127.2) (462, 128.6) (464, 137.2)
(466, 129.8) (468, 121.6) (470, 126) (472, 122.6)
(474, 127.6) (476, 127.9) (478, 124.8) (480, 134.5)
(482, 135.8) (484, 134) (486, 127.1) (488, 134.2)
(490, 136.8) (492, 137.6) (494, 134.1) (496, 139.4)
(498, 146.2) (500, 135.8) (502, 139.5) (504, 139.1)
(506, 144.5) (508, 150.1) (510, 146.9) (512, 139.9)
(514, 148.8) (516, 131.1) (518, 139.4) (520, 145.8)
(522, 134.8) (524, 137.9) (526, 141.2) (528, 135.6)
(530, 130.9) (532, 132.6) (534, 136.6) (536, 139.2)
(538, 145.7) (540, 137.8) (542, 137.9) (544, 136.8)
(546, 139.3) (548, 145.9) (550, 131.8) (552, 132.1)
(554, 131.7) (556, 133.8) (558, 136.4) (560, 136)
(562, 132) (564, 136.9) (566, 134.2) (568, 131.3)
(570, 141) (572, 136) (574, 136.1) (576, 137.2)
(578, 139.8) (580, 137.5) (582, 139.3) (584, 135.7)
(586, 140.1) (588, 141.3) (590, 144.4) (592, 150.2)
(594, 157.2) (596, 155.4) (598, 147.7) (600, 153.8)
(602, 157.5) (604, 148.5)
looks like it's 1.43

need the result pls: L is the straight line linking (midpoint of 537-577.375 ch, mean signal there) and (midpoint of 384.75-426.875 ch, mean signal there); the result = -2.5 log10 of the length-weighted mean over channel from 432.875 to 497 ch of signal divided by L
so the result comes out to -0.19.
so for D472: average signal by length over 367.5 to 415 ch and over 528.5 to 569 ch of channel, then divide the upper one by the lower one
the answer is 1.3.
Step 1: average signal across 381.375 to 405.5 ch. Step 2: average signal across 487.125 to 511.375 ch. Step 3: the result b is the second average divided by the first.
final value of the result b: 1.31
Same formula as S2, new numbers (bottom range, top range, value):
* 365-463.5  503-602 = 1.20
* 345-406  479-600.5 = 1.13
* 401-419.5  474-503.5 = 1.89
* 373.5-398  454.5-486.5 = 1.03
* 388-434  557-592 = 1.42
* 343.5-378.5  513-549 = 1.04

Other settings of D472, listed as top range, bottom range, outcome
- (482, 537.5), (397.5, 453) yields 1.30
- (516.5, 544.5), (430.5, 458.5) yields 1.04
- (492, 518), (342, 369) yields 1.08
